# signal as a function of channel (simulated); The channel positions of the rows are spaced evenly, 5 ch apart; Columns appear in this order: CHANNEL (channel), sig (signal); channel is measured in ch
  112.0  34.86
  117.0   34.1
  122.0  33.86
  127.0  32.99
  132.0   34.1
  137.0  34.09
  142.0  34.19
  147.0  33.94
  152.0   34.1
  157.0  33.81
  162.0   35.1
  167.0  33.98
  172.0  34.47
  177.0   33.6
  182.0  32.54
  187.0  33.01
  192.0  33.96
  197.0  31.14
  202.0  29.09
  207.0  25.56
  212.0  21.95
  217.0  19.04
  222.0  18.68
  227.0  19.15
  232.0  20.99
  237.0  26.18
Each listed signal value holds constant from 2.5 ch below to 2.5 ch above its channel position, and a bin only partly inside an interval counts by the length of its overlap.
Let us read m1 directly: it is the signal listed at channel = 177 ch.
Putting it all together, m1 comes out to 33.6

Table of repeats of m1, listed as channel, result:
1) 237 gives 26.18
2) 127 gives 32.99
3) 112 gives 34.86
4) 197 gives 31.14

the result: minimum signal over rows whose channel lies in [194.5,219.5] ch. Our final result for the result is 19.04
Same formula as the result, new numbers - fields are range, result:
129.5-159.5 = 33.81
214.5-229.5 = 18.68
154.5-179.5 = 33.6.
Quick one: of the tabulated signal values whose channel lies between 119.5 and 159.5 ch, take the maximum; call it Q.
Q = 34.19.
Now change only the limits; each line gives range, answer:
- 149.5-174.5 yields 35.1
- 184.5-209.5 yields 33.96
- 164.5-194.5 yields 34.47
